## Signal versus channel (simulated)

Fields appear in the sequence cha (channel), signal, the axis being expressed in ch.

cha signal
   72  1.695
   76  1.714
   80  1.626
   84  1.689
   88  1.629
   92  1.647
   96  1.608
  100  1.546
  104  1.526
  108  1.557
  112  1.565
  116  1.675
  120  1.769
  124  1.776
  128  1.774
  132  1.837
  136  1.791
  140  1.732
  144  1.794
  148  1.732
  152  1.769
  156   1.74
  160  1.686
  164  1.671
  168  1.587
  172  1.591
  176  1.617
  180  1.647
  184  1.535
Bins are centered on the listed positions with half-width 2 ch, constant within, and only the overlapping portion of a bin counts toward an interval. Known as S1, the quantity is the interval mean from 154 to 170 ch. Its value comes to 1.67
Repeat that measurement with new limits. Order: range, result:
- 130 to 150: 1.78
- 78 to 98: 1.64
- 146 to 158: 1.75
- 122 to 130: 1.77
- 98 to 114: 1.55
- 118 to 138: 1.79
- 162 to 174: 1.62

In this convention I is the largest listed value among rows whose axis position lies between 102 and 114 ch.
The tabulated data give 1.565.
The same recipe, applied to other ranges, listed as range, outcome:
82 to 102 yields 1.689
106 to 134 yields 1.837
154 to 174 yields 1.74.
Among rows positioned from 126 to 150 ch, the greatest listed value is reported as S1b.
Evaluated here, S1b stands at 1.837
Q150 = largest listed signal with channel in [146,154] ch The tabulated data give 1.769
